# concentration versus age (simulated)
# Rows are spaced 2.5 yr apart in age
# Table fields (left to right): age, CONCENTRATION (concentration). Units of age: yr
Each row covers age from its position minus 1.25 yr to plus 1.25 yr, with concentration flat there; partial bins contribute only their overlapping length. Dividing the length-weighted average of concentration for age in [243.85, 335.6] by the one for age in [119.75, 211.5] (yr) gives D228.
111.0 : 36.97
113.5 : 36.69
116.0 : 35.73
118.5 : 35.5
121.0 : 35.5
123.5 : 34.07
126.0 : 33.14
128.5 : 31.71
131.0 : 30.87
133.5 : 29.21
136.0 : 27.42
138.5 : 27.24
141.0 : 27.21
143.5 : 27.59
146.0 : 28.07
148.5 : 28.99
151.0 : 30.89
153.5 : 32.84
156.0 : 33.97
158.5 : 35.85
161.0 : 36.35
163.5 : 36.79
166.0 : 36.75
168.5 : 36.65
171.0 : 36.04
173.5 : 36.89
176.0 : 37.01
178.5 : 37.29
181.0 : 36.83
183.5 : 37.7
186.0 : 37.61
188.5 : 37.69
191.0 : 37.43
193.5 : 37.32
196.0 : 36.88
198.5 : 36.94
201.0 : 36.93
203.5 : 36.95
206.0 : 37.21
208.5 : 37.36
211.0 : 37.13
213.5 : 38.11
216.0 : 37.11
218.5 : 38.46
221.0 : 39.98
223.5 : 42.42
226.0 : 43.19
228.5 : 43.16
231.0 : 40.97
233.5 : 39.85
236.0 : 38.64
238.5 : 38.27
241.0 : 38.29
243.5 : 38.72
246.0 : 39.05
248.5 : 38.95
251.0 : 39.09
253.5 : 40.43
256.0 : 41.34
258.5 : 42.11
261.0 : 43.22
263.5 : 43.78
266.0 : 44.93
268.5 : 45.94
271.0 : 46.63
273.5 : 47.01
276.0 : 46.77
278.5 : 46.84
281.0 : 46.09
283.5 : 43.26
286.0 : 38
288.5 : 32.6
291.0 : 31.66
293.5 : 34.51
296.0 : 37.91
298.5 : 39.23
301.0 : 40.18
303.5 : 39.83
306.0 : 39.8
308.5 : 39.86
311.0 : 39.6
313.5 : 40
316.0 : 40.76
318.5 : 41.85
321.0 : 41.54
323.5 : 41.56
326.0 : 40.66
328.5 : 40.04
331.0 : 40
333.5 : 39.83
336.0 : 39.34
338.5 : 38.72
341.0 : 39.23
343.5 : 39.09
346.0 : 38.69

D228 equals 1.19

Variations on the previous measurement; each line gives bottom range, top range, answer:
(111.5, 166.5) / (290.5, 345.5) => 1.22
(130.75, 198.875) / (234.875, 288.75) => 1.23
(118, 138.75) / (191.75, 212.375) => 1.17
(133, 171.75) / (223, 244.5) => 1.26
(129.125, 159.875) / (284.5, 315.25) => 1.26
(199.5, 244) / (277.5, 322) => 1.01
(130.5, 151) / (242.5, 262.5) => 1.42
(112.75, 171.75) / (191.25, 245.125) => 1.19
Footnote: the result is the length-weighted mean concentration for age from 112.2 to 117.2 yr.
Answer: 36.2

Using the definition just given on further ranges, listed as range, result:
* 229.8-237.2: 39.8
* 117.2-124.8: 35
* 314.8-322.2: 41.4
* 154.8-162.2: 35.4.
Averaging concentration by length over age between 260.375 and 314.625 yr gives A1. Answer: 41.2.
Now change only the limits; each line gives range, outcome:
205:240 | 39.4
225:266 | 40.7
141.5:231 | 36.5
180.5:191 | 37.5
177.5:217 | 37.3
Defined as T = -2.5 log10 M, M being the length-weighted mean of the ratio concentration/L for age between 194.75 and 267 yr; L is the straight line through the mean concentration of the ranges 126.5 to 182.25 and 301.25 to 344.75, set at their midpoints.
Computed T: -0.10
